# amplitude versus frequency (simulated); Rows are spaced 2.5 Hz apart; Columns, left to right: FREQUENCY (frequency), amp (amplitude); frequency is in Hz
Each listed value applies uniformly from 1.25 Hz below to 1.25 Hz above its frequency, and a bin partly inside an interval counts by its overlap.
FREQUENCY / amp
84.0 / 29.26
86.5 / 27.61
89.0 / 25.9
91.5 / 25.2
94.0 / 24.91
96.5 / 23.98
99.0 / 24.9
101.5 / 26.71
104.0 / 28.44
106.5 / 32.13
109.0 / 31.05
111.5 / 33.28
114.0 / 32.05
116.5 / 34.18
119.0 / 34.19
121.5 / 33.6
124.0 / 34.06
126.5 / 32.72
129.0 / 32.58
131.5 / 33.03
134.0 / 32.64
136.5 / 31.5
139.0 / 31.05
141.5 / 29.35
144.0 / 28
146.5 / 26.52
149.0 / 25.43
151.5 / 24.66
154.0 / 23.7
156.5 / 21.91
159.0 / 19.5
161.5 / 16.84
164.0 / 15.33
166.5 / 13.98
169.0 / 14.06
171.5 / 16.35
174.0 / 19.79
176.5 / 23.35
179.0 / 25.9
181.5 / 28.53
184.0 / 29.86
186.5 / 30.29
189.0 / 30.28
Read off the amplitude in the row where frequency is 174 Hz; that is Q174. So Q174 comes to 19.79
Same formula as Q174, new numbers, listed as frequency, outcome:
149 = 25.43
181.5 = 28.53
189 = 30.28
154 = 23.7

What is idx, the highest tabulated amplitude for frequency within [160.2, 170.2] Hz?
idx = 16.84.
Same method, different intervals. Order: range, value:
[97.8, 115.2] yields 33.28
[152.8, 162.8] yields 23.7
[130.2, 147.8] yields 33.03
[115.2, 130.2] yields 34.19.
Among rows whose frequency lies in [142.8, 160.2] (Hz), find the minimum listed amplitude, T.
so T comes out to 19.5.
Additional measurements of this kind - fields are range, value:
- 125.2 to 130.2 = 32.58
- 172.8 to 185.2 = 19.79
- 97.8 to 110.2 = 24.9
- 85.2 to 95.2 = 24.91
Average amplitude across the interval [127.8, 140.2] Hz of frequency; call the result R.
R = 32.2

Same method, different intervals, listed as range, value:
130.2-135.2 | 32.8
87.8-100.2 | 25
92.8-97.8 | 24.4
